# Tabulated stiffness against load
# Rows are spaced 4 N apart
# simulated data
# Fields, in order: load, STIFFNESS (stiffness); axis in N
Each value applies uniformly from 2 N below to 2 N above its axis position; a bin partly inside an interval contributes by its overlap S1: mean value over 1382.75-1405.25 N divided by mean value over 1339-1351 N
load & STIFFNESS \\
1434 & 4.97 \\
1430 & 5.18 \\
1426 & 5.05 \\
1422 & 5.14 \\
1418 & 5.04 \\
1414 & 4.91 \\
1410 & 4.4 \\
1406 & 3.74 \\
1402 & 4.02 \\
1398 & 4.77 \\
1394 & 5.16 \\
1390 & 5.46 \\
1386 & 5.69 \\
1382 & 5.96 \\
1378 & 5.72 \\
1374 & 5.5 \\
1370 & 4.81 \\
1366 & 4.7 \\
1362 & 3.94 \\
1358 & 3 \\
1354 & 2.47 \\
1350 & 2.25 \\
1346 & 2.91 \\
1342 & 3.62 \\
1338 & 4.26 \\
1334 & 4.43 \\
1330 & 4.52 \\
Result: 1.6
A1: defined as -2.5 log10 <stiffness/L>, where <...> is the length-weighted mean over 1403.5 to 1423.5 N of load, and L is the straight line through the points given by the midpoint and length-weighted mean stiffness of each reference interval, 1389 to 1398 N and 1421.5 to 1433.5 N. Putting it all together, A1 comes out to 0.11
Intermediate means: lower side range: 5.17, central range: 4.62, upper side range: 5.1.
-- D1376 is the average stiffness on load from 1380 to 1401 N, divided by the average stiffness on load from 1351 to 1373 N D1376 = 1.4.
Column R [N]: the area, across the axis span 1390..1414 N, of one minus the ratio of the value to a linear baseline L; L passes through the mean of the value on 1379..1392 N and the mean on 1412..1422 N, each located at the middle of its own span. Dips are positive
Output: 3.6 N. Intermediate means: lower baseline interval 5.7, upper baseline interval 5.01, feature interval 4.55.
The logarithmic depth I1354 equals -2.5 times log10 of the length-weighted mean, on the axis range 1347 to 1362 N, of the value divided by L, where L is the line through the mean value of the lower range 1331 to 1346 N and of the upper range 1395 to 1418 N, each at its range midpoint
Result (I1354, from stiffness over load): 0.42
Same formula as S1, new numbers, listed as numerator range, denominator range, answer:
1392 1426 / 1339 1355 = 1.60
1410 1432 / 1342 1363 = 1.71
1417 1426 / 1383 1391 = 0.90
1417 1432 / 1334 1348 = 1.37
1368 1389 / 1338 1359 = 1.86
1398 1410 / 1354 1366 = 1.17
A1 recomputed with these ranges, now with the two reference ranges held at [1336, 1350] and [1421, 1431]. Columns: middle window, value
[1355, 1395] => -0.20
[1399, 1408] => 0.17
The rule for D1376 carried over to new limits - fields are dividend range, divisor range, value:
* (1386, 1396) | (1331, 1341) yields 1.26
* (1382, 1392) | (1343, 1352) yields 2.10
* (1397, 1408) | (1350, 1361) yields 1.50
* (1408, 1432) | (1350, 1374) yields 1.30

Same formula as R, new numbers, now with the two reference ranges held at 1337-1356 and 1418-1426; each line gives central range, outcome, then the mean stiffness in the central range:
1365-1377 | -4.45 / 5.09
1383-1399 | -4.18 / 5.34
